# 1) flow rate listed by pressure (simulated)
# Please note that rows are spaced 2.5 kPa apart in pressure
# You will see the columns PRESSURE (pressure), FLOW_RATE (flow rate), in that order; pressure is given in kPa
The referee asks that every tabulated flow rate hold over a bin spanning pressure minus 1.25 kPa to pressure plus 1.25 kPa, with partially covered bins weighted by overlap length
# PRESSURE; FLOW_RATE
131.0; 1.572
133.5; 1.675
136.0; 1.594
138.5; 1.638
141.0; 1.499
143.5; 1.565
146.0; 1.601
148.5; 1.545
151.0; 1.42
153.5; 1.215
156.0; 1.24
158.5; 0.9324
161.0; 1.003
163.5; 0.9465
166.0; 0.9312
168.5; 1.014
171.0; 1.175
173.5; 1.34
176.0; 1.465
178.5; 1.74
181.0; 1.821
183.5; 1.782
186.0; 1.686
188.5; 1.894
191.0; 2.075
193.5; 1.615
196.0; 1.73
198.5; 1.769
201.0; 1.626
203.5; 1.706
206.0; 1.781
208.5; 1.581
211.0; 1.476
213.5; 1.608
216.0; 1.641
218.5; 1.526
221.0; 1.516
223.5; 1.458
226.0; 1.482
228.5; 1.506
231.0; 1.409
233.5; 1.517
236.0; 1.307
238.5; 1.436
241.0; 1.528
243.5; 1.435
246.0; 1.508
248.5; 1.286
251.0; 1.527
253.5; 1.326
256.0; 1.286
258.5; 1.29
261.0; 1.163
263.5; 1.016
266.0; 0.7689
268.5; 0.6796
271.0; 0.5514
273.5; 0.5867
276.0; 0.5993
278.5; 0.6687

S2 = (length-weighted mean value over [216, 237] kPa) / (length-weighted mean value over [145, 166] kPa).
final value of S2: 1.2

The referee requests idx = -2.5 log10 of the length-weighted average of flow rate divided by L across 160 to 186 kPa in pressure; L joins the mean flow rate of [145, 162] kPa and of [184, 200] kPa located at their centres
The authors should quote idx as 0.161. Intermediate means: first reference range 1.28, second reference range 1.79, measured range 1.34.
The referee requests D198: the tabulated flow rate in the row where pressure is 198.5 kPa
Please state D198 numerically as 1.769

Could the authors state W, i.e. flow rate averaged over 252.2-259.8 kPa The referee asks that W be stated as 1.3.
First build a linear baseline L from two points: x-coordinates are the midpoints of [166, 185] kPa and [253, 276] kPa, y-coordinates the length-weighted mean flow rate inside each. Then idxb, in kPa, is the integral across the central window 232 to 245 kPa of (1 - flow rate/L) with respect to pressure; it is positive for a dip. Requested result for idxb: -4.4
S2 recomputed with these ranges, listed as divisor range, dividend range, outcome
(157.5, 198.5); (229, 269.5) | 0.88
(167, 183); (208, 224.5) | 1.08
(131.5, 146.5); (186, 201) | 1.12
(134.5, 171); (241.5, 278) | 0.83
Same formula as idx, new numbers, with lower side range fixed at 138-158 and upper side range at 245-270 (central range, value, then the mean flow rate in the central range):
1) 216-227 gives -0.20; 1.51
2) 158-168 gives 0.41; 0.959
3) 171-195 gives -0.24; 1.69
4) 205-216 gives -0.24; 1.61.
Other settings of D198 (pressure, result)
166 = 0.9312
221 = 1.516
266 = 0.7689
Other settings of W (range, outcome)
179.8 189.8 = 1.8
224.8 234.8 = 1.48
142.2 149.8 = 1.57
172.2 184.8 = 1.63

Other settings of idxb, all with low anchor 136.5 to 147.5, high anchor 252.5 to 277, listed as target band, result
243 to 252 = -3.7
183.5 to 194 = -3.9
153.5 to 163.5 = 2.9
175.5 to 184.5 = -2.3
